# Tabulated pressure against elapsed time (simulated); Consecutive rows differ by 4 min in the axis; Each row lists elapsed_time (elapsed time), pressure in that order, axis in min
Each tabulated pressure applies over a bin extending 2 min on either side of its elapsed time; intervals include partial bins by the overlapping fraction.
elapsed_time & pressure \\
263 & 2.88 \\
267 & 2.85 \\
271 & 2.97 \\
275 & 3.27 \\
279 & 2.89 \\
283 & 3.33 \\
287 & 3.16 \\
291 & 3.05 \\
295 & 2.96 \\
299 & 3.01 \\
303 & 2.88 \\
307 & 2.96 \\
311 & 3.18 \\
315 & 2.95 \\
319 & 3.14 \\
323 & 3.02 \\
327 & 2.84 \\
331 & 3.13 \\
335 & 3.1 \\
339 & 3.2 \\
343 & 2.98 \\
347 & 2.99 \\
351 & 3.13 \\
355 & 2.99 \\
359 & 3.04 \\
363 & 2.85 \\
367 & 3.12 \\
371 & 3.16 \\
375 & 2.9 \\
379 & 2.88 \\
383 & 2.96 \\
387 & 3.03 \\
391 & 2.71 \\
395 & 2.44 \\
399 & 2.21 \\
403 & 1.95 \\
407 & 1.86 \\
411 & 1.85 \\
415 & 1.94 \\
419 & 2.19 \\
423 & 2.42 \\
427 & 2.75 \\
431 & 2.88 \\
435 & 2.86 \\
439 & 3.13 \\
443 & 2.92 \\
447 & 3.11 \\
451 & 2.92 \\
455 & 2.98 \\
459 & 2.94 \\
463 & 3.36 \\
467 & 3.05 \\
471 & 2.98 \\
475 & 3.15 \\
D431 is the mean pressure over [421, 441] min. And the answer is 2.81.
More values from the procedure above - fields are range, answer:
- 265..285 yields 3.06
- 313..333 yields 3.02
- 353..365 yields 2.96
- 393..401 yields 2.33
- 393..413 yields 2.06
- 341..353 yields 3.03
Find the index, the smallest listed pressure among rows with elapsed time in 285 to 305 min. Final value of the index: 2.88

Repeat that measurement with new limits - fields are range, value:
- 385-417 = 1.85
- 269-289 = 2.89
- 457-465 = 2.94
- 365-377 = 2.9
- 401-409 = 1.86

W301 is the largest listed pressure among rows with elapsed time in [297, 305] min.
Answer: 3.01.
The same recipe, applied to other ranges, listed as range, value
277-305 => 3.33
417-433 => 2.88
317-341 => 3.2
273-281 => 3.27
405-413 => 1.86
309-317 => 3.18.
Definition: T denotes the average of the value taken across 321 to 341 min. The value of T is 3.06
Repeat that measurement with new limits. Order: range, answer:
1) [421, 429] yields 2.58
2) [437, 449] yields 3.05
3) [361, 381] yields 2.98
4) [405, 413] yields 1.85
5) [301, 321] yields 3.02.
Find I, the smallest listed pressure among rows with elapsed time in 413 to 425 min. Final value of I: 1.94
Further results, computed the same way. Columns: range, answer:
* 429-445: 2.86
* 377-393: 2.71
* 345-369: 2.85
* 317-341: 2.84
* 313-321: 2.95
